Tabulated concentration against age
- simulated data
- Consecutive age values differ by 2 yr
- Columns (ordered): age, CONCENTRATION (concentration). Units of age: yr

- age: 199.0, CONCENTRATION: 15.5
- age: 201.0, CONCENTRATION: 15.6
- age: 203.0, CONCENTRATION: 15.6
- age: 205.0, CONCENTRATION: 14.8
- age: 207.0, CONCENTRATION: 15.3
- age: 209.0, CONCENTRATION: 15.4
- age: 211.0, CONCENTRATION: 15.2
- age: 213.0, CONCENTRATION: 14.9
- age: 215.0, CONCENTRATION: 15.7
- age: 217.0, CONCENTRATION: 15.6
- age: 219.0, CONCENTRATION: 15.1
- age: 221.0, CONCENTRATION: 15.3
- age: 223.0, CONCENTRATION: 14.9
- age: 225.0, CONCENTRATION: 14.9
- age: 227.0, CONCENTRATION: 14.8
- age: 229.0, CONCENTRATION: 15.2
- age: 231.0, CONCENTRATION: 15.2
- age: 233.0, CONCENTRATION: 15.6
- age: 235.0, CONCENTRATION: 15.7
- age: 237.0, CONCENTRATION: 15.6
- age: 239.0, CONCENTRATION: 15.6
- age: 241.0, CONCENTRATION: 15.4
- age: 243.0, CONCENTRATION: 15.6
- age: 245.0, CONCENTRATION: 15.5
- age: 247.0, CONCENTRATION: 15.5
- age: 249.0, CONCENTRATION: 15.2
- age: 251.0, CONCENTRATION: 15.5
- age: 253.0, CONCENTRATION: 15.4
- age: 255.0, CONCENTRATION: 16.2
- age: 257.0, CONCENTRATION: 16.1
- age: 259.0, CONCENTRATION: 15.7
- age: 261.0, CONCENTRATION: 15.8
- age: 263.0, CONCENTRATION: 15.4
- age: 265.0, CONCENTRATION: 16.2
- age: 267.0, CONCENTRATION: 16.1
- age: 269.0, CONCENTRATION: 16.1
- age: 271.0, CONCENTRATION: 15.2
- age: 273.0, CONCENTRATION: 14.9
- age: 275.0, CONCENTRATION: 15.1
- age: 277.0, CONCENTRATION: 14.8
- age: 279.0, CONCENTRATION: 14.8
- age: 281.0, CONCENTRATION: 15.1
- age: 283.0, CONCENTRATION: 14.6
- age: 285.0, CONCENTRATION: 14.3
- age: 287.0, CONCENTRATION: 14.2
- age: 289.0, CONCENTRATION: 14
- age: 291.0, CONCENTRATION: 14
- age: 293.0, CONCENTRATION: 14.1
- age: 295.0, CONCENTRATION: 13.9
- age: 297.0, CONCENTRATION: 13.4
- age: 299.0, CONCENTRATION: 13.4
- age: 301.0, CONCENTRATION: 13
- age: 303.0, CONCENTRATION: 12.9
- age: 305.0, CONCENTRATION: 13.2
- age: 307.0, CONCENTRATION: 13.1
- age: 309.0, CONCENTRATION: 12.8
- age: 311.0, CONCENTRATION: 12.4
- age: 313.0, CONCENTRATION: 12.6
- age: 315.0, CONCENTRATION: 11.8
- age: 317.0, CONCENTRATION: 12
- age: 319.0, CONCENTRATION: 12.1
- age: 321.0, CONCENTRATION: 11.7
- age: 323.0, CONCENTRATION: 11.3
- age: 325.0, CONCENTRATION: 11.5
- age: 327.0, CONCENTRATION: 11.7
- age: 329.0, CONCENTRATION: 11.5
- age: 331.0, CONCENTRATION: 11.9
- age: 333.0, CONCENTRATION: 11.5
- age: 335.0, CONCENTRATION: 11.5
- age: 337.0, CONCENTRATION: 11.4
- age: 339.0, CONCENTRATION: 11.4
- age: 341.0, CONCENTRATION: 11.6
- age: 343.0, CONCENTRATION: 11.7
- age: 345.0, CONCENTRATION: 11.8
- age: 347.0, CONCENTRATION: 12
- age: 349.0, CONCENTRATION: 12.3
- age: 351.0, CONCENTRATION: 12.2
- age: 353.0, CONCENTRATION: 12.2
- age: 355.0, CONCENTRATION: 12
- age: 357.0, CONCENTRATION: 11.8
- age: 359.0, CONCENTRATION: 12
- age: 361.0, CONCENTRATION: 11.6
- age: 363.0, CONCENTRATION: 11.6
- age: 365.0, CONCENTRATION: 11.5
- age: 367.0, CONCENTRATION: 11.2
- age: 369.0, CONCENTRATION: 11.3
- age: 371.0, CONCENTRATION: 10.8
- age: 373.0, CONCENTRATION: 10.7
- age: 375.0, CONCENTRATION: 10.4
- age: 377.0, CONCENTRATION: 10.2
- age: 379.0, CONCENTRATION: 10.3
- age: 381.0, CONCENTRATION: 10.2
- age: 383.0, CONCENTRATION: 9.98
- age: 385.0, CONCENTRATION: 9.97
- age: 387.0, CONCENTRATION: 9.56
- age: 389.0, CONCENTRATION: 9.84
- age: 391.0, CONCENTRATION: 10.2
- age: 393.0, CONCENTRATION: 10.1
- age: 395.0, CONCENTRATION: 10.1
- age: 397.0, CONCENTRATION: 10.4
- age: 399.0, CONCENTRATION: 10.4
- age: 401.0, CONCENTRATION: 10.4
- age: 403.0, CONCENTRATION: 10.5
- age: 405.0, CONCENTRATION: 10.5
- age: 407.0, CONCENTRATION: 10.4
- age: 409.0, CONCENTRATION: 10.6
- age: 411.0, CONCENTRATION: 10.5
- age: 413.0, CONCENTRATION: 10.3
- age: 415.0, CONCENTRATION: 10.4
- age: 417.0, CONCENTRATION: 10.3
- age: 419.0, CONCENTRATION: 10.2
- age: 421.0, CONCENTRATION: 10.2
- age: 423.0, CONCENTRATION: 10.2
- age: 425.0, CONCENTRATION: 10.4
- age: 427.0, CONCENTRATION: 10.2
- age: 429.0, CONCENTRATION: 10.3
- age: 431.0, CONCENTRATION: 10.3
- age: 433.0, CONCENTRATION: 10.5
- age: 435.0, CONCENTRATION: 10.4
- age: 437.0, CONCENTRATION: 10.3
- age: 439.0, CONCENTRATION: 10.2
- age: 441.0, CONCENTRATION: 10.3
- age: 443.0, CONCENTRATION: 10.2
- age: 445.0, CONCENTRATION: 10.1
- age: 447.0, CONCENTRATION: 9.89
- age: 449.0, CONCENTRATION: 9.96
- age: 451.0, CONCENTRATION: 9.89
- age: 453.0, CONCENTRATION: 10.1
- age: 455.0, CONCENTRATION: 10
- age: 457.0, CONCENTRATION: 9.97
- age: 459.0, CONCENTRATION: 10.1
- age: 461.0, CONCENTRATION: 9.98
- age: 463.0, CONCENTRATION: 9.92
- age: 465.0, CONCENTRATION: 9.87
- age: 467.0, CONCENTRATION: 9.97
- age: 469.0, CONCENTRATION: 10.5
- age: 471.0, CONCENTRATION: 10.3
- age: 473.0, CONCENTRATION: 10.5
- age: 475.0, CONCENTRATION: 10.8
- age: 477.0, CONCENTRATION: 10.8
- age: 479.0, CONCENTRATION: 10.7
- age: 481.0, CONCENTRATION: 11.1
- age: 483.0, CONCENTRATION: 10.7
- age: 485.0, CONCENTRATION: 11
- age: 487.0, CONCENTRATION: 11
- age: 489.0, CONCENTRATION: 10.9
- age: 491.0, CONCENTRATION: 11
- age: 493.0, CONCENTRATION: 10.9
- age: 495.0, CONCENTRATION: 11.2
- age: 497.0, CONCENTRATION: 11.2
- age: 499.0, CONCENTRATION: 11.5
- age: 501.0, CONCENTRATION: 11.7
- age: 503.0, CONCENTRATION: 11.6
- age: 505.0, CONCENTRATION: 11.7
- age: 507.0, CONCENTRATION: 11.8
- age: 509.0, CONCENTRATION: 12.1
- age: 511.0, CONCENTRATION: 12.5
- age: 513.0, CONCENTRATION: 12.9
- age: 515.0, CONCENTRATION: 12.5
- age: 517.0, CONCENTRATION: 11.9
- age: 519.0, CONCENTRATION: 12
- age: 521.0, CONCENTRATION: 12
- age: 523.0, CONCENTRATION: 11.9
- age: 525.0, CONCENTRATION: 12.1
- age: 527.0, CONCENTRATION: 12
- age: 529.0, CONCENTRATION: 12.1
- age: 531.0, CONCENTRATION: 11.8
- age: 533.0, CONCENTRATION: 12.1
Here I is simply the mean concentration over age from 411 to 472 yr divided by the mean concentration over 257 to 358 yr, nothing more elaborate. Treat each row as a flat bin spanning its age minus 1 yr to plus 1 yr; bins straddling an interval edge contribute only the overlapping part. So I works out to 0.77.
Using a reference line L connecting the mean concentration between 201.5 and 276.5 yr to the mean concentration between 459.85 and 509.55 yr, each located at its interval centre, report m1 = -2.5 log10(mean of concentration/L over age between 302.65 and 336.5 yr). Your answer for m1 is 0.16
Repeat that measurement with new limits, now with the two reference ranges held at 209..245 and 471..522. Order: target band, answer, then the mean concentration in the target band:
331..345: 0.18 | 11.6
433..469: 0.19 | 10.1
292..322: 0.11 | 12.8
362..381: 0.22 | 10.9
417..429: 0.21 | 10.2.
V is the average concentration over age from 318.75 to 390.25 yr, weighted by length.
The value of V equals 11.3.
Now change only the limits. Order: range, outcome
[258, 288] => 15.2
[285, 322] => 13.1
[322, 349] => 11.6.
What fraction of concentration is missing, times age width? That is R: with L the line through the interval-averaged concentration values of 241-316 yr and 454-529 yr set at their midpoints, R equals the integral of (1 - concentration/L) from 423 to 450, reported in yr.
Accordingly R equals 4.0 yr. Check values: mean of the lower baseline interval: 14.5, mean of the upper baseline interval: 11.2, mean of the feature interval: 10.2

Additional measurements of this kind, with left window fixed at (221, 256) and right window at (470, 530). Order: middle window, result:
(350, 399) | 9.3 yr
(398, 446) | 8.8 yr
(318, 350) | 5.2 yr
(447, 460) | 2.3 yr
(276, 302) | 0.9 yr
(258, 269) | -0.6 yr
